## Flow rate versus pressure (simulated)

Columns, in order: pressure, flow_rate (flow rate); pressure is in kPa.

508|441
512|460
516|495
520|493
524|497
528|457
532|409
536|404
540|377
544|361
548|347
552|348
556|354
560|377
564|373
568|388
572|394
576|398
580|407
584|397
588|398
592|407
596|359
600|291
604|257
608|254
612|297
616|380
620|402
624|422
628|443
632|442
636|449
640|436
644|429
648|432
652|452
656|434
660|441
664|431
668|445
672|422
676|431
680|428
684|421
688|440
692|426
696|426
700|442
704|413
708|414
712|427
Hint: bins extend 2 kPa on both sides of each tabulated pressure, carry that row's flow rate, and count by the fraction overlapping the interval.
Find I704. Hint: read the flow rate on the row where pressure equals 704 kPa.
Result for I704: 413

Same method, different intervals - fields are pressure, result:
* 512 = 460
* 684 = 421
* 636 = 449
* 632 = 442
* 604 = 257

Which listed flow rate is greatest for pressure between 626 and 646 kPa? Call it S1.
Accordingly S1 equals 449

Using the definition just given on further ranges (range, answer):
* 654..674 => 445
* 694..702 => 442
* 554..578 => 398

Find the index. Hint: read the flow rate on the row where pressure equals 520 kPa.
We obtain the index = 493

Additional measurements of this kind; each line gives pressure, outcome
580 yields 407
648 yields 432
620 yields 402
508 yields 441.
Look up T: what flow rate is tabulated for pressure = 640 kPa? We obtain 436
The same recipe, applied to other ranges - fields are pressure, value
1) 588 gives 398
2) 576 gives 398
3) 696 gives 426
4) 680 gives 428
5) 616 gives 380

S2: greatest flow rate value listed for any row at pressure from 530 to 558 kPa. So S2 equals 409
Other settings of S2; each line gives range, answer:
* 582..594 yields 407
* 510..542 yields 497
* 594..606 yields 359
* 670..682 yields 431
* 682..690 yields 440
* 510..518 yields 495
